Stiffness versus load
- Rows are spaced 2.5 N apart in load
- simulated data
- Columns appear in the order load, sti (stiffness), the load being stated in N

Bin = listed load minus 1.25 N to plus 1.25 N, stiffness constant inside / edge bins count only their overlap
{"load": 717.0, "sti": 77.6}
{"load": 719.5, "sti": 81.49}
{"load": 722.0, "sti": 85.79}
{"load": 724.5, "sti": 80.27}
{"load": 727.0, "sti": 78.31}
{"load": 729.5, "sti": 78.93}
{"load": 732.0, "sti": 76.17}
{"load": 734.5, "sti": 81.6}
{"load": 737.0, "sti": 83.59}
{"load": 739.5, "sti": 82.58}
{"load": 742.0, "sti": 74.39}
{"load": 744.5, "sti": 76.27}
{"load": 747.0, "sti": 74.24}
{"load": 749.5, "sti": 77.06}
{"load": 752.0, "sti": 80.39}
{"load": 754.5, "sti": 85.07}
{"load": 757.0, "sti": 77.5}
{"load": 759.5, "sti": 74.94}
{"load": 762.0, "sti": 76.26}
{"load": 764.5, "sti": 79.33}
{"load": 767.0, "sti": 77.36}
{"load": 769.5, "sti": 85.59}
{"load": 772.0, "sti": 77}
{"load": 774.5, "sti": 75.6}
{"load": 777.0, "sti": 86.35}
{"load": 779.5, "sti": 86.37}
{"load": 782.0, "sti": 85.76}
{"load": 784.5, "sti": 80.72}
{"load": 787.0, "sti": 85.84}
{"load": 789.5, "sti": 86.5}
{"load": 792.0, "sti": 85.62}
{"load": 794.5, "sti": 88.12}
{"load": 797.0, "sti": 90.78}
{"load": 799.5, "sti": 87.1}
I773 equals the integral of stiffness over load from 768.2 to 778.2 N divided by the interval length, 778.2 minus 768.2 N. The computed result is 81.1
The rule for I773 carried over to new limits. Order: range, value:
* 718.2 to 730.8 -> 80.9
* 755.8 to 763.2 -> 76.2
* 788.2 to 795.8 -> 86.8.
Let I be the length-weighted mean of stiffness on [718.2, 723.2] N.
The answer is 83.6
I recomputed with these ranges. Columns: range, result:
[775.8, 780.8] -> 86.4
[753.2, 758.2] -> 81.3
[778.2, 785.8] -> 84.3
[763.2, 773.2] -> 79.8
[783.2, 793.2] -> 84.7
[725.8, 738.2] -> 79.7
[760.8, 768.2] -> 77.7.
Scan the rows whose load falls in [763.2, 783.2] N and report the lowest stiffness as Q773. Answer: 75.6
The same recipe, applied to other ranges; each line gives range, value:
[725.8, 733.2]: 76.17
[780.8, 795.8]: 80.72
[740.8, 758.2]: 74.24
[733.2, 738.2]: 81.6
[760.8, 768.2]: 76.26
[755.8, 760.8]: 74.94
